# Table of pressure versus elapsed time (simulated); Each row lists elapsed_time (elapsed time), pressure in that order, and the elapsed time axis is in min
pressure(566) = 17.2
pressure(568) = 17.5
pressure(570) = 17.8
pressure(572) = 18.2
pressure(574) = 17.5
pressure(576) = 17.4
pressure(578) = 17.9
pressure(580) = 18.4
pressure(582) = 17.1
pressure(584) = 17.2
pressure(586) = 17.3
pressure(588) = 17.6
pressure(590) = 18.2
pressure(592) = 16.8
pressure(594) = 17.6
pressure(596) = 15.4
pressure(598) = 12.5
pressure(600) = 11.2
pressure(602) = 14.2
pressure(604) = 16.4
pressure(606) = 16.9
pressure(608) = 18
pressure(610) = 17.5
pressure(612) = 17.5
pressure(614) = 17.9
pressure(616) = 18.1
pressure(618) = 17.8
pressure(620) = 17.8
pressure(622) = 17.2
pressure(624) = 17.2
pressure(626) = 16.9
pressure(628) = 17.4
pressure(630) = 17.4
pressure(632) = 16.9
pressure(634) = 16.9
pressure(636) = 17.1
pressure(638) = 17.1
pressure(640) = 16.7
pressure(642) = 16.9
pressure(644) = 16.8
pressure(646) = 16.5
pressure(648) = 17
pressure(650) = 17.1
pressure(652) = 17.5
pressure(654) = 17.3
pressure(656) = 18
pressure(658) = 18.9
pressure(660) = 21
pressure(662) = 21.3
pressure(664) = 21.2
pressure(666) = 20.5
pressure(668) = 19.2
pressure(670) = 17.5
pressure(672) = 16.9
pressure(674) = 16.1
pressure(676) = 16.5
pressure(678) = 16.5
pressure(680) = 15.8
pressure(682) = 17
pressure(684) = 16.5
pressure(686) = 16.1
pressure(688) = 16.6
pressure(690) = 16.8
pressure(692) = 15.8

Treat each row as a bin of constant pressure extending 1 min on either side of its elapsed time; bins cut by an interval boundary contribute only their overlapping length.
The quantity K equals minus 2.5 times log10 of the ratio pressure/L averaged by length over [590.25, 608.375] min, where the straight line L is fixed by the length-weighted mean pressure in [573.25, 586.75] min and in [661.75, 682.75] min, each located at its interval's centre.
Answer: 0.14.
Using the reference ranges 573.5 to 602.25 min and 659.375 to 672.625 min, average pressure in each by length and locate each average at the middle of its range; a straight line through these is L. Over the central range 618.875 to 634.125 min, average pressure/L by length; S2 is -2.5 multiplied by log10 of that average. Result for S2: 0.05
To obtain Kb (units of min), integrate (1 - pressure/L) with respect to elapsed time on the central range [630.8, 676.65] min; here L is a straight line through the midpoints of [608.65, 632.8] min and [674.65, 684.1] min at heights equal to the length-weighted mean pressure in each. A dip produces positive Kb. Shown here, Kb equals -2.7 min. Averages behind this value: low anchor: 17.5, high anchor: 16.4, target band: 17.9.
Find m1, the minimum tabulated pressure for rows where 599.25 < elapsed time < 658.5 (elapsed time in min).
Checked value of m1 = 11.2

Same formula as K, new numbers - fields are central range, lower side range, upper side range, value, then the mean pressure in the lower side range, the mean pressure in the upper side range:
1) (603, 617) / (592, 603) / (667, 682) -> -0.178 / 14.4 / 16.9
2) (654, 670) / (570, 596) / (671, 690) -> -0.181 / 17.5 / 16.5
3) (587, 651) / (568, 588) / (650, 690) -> 0.061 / 17.6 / 17.9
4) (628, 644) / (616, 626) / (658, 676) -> 0.061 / 17.5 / 19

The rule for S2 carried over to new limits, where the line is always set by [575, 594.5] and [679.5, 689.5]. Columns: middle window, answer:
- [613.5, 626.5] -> -0.03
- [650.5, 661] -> -0.11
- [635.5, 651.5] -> 0.00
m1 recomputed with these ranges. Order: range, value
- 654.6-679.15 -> 16.1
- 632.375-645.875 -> 16.7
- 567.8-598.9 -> 12.5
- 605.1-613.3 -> 16.9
